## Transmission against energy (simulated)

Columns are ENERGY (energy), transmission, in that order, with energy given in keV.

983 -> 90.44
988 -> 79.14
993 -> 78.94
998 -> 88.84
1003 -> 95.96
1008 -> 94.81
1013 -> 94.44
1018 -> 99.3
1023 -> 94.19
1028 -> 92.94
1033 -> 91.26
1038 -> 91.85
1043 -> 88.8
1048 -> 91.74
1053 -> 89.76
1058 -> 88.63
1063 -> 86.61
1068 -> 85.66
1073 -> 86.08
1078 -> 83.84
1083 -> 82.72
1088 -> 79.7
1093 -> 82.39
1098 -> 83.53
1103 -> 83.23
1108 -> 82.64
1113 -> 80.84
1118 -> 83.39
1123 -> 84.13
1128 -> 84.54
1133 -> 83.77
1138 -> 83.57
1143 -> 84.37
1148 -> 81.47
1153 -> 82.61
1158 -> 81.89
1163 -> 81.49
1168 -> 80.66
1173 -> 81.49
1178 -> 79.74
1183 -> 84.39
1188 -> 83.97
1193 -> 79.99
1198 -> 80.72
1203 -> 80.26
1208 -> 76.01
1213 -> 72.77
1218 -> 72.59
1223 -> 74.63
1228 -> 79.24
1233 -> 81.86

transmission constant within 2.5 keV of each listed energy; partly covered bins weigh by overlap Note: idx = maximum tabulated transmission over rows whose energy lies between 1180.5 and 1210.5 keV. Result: 84.39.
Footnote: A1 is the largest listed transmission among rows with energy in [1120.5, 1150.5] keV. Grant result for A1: 84.54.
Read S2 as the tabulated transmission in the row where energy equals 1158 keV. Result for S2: 81.89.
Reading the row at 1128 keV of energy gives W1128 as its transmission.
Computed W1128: 84.54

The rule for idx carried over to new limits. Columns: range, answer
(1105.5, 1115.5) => 82.64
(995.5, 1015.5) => 95.96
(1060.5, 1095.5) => 86.61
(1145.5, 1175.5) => 82.61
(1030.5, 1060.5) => 91.85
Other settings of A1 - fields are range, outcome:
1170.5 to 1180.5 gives 81.49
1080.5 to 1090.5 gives 82.72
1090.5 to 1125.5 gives 84.13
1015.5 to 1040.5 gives 99.3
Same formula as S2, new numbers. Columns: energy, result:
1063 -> 86.61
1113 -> 80.84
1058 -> 88.63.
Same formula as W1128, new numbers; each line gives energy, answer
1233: 81.86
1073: 86.08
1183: 84.39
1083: 82.72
